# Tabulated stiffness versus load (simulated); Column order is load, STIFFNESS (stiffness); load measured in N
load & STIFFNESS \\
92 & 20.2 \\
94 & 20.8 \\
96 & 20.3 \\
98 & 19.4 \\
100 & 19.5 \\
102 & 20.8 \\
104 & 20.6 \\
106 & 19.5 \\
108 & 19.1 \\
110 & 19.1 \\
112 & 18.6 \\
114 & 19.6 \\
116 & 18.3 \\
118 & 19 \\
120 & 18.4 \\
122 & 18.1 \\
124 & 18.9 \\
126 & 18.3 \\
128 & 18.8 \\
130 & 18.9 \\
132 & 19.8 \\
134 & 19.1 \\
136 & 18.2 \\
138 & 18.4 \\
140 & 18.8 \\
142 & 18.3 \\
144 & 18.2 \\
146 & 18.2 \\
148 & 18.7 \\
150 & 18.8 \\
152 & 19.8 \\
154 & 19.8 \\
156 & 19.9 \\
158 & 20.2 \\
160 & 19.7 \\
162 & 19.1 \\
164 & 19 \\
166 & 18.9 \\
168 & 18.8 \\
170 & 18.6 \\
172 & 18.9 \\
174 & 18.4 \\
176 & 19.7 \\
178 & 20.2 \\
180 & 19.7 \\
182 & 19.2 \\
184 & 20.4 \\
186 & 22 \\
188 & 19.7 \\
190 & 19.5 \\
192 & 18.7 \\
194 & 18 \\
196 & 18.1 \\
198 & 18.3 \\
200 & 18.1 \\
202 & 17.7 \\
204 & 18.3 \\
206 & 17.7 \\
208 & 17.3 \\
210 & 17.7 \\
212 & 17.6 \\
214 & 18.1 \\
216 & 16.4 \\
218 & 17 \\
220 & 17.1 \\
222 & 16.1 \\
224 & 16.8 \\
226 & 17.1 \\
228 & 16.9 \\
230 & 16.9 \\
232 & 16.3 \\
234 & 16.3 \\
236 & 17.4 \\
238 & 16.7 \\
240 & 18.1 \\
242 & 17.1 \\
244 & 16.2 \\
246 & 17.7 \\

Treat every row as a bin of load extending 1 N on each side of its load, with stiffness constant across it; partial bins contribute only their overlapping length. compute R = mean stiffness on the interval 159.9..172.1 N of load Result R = 19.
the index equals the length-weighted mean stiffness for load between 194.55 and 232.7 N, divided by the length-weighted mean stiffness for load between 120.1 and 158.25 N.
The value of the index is 0.92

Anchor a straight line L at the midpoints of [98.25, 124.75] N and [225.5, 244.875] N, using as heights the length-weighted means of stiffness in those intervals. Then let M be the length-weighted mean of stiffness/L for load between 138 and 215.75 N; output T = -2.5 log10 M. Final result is -0.05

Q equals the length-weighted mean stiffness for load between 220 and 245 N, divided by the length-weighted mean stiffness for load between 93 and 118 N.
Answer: 0.9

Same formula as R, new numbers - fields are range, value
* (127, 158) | 19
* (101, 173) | 19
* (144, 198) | 19.3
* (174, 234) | 18.1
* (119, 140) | 18.7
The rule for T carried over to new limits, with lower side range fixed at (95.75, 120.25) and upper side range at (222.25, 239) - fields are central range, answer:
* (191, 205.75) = -0.04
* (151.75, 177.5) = -0.06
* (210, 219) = -0.01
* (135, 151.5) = 0.01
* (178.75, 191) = -0.13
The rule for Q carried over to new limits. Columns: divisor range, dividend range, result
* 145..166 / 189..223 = 0.92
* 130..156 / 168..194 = 1.03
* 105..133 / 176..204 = 1.02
